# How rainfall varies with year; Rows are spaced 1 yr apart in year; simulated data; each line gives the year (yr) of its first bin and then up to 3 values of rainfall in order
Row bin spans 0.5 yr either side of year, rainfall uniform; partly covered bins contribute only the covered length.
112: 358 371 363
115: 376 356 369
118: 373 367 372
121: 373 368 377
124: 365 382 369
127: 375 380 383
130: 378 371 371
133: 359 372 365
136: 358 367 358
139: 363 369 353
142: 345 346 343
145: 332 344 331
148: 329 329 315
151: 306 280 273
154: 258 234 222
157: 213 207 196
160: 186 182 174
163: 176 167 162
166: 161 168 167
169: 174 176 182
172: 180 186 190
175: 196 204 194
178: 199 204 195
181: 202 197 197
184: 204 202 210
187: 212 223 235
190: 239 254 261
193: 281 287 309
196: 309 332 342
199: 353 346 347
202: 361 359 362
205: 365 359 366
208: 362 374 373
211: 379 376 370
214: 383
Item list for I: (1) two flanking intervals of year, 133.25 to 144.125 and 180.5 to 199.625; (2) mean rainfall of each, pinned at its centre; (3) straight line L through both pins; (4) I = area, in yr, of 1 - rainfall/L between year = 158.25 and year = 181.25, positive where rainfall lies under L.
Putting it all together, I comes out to 8.7 yr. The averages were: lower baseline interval 359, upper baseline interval 256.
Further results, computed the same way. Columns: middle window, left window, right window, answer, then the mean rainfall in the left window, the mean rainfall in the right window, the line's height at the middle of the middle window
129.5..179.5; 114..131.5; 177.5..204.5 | 9.7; 372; 267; 324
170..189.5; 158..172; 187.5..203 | 3.0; 176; 301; 237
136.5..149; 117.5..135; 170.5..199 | -0.6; 372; 232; 333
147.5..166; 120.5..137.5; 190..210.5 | 6.5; 371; 333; 356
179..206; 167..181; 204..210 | 1.3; 188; 366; 288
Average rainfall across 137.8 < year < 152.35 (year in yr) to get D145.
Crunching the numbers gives 336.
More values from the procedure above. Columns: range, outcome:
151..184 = 199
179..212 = 294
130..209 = 272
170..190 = 201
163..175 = 175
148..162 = 247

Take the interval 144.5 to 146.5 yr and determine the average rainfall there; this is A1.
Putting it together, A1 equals 338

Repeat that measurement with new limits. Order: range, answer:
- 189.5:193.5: 259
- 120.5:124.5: 371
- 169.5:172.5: 179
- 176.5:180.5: 198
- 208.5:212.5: 376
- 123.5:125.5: 374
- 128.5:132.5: 376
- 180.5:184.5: 200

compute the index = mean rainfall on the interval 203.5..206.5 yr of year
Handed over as 362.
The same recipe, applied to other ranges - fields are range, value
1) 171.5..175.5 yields 188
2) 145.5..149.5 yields 333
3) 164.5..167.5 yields 164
